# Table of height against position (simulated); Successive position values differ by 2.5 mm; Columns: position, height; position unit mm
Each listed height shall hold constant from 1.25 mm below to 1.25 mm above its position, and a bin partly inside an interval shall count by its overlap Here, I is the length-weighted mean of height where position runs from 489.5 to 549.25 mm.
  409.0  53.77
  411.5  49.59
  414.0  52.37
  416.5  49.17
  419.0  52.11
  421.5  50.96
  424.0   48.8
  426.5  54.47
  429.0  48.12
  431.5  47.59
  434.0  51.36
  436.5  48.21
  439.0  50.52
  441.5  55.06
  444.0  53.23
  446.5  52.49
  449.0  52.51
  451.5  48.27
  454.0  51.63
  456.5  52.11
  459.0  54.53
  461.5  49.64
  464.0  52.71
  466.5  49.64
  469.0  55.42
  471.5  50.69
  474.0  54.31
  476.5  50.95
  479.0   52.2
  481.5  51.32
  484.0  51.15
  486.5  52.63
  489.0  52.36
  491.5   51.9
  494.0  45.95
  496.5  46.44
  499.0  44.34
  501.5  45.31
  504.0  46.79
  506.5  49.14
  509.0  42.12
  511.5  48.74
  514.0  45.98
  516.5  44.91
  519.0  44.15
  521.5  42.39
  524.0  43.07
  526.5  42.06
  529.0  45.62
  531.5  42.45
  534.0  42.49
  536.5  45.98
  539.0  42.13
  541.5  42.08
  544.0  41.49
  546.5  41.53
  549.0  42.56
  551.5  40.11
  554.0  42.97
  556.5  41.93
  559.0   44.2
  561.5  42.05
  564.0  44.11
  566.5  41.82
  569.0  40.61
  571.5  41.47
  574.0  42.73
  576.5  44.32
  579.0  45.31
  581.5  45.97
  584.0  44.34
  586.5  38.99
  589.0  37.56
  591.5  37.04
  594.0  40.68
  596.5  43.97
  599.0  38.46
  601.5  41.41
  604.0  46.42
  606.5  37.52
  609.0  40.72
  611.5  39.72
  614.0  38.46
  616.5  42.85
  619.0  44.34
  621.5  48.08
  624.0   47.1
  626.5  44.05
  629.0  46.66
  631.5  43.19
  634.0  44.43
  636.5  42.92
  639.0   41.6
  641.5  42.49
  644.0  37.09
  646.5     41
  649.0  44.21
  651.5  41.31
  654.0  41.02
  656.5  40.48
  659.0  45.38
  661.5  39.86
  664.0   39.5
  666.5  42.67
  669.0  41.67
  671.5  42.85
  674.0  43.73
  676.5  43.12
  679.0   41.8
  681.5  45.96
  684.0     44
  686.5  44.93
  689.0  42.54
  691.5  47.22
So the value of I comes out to 44.7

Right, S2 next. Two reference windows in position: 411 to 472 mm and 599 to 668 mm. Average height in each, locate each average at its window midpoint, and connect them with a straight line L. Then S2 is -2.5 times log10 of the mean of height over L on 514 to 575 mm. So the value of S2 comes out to 0.09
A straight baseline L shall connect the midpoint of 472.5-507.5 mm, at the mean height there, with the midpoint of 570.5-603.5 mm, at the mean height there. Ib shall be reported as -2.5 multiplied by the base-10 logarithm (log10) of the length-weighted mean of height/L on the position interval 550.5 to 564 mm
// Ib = 0.04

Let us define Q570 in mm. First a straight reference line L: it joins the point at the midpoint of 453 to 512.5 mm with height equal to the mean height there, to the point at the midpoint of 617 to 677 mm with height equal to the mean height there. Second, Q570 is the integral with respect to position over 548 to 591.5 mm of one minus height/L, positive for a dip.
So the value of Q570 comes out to 3.8 mm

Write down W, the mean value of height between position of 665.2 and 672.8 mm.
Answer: 42.4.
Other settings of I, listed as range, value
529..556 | 42.5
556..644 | 42.4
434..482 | 51.9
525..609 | 42.2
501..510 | 46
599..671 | 42.3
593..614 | 41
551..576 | 42.3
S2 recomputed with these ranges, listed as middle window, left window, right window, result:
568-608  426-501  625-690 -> 0.099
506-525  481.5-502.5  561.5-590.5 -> 0.052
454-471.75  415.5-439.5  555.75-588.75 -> -0.083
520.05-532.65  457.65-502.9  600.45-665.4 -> 0.119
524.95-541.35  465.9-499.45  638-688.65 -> 0.120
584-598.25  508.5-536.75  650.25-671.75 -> 0.075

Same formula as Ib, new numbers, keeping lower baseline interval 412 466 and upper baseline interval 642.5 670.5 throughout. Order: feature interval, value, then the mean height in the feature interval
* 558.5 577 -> 0.07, 42.5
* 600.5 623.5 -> 0.02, 42.3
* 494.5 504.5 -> 0.06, 45.7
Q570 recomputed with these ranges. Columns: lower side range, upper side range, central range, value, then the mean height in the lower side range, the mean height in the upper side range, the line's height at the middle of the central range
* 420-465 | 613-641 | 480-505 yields 0.2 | 51.2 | 44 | 49.3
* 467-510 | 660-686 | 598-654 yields 2.5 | 49.6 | 42.6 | 44.4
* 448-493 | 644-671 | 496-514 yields 1.4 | 51.9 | 41.5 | 49.9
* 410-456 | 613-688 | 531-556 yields 2.4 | 50.9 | 42.9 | 46.9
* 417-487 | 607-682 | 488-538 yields 3.2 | 51.5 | 42.5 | 48.6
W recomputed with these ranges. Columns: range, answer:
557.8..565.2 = 43.4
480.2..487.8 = 51.7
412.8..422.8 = 51.1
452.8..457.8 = 51.9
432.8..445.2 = 51.7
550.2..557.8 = 41.7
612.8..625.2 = 44.2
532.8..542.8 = 43.2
